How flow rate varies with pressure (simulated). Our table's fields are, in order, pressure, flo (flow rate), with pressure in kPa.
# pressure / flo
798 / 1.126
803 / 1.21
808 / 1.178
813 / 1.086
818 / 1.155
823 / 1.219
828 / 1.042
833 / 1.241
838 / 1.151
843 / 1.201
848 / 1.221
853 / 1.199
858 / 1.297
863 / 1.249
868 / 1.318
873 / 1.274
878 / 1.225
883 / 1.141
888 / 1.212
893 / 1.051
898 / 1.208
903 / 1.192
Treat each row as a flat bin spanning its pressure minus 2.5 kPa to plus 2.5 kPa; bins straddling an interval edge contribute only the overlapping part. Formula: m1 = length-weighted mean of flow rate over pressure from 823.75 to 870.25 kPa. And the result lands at 1.21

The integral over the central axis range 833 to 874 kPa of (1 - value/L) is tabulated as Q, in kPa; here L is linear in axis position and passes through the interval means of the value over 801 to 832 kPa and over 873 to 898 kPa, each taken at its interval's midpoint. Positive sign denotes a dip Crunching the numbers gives -2.6 kPa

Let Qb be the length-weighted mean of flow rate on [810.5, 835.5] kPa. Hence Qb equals 1.15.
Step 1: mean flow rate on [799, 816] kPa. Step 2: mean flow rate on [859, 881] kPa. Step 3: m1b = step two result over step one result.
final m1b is 1.10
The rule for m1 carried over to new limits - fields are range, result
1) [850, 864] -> 1.25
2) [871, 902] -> 1.18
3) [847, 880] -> 1.26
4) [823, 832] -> 1.12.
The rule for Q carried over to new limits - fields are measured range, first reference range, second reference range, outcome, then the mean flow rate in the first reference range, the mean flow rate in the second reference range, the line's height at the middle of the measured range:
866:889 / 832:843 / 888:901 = -1.4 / 1.19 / 1.15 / 1.16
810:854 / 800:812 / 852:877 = 1.8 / 1.18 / 1.27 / 1.22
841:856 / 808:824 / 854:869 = 0.4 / 1.15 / 1.28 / 1.24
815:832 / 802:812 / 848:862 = 0.7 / 1.18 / 1.24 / 1.2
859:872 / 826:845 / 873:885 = -1.0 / 1.16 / 1.2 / 1.19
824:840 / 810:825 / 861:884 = 0.3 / 1.15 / 1.25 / 1.18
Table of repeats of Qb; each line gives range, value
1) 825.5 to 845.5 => 1.16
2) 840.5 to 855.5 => 1.21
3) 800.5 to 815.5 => 1.16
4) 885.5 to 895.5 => 1.13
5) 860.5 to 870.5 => 1.28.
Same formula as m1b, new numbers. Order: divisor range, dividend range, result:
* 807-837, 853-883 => 1.09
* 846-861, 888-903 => 0.93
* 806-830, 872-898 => 1.04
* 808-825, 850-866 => 1.08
